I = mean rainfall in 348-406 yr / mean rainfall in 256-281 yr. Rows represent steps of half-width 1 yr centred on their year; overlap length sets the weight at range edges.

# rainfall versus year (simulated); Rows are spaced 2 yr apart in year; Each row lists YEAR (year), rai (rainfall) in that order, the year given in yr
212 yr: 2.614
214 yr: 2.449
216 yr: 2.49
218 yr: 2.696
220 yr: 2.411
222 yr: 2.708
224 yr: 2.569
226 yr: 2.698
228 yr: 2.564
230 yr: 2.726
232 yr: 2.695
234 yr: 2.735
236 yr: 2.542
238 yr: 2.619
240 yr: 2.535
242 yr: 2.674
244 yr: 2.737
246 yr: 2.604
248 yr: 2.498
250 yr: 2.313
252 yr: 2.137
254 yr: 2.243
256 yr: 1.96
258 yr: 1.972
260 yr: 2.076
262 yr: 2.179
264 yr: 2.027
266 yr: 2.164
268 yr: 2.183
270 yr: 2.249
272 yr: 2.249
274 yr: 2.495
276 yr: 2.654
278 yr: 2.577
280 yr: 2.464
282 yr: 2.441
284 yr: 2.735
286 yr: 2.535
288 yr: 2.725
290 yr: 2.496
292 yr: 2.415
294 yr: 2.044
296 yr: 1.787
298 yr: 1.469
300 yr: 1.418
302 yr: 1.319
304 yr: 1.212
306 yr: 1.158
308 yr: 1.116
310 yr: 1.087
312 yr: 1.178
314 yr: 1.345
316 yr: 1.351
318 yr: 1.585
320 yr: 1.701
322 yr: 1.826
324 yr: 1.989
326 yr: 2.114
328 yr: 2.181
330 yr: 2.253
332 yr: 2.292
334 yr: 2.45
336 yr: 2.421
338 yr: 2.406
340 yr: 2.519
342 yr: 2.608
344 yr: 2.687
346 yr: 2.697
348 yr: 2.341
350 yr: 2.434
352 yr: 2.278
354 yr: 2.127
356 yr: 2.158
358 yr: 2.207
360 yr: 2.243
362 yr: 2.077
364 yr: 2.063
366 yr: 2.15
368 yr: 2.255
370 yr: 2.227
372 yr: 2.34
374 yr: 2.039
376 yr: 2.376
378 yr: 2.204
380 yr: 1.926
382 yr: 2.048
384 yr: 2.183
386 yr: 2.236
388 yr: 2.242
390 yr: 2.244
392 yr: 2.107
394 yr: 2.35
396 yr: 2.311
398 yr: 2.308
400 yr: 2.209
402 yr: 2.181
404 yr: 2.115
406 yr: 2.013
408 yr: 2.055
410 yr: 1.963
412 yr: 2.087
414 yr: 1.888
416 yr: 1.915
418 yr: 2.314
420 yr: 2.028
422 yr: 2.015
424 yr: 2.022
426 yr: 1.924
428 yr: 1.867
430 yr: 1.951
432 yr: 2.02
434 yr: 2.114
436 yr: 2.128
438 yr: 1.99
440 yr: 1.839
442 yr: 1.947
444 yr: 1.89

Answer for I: 0.97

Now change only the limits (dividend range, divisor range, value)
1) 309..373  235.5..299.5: 0.91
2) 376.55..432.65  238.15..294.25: 0.88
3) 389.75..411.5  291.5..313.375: 1.49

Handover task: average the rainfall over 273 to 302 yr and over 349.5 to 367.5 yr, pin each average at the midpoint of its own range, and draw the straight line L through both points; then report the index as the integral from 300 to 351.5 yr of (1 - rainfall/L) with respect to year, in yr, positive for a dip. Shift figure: 6.9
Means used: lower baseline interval 2.27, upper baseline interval 2.19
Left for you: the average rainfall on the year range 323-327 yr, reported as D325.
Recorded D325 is 2.05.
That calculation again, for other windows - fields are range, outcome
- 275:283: 2.53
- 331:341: 2.42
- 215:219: 2.59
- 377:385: 2.09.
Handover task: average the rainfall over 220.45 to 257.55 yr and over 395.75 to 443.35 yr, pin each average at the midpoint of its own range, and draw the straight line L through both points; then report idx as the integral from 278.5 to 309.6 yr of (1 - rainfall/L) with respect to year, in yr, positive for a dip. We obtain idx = 5.7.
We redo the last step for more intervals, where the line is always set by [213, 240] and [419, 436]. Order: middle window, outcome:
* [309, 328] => 5.9 yr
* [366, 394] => -0.6 yr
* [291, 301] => 2.4 yr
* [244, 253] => 0.4 yr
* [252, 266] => 2.3 yr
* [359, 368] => 0.2 yr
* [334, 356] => -1.8 yr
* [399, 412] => -0.1 yr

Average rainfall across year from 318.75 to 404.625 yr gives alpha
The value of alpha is 2.23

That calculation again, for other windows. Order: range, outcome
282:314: 1.79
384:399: 2.25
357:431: 2.13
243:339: 2.06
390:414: 2.15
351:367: 2.16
